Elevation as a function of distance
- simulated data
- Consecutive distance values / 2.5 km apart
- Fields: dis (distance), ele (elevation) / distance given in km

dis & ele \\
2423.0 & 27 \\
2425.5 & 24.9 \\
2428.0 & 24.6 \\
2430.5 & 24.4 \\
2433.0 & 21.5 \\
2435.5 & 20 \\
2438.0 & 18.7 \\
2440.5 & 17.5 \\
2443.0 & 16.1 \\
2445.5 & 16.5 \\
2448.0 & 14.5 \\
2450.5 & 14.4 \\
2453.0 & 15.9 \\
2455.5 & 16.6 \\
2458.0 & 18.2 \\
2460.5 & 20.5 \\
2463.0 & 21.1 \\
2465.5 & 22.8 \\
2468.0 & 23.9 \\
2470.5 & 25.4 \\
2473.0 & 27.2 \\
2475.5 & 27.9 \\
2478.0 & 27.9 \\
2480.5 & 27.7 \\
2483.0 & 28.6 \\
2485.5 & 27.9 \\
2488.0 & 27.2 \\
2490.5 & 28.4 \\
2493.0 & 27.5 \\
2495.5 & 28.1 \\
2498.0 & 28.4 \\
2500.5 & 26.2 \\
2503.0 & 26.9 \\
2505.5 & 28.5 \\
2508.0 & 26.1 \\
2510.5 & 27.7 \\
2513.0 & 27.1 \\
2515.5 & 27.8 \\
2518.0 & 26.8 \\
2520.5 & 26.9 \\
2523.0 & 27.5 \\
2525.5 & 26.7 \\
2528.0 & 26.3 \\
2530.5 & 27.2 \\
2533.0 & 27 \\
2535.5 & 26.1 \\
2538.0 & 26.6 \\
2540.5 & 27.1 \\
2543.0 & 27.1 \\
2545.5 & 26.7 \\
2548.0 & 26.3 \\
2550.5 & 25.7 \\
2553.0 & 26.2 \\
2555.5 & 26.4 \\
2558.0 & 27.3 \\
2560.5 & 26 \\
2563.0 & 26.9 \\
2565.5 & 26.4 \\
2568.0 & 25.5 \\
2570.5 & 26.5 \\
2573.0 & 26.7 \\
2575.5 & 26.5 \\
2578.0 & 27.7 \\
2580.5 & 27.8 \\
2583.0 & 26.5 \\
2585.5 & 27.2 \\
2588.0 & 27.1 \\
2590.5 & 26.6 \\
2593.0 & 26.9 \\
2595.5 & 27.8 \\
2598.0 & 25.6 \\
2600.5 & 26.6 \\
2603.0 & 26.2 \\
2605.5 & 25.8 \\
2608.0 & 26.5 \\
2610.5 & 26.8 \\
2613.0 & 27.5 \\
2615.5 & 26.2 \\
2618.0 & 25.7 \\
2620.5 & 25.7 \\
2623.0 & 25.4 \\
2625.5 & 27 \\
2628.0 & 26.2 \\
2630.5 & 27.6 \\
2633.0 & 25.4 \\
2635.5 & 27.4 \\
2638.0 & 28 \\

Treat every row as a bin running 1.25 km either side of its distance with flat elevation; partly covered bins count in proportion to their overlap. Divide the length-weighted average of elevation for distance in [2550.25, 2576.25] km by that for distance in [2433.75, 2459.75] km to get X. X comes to 1.6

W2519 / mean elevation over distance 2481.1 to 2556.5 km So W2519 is 27.1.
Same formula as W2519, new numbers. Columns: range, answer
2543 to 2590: 26.6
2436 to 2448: 17.1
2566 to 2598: 26.8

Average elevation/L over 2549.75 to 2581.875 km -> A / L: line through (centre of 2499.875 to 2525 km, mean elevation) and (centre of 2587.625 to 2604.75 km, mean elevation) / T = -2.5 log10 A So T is 0.01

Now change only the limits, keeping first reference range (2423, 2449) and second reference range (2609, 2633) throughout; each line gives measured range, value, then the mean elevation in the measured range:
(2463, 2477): -0.17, 25.1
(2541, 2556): -0.11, 26.4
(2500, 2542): -0.17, 27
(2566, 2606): -0.06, 26.7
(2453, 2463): 0.14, 18.4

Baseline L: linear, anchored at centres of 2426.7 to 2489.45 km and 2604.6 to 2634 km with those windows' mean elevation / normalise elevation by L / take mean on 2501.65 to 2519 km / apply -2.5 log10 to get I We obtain -0.17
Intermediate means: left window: 21.9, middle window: 27.3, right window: 26.3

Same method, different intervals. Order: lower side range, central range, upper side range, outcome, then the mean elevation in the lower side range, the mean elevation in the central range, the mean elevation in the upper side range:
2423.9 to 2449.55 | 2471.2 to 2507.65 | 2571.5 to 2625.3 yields -0.245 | 19.9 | 27.7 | 26.6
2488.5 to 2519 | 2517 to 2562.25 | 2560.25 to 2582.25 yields 0.016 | 27.5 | 26.7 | 26.7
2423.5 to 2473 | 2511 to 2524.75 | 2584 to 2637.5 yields -0.188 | 20.2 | 27.2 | 26.6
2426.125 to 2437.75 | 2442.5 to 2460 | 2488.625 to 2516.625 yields 0.417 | 22.4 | 16.2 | 27.5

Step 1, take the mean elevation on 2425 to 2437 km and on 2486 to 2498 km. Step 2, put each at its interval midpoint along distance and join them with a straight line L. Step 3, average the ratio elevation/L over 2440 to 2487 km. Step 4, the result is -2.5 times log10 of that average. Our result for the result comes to 0.19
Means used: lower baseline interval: 22.9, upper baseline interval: 27.9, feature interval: 21.7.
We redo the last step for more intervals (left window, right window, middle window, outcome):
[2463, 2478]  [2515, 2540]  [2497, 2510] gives -0.04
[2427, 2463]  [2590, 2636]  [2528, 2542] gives -0.17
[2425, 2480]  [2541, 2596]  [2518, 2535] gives -0.10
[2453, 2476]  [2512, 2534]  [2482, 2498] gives -0.16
